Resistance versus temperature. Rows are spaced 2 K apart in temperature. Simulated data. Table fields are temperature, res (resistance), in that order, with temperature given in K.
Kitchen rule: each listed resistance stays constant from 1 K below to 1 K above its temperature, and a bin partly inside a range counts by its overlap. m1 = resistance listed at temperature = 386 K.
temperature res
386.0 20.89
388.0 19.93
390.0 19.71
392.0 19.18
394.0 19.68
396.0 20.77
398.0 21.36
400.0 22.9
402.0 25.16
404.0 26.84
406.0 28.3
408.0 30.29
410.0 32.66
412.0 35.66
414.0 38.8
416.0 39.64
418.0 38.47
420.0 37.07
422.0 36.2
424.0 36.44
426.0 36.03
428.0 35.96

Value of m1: 20.89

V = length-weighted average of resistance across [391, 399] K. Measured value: 20.2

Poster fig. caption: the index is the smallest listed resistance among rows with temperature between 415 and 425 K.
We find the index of 36.2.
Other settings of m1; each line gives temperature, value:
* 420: 37.07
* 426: 36.03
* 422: 36.2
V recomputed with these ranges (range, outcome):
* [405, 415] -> 33.1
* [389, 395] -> 19.5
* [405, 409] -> 29.3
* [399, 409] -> 26.7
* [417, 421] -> 37.8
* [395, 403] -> 22.5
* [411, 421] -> 37.9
